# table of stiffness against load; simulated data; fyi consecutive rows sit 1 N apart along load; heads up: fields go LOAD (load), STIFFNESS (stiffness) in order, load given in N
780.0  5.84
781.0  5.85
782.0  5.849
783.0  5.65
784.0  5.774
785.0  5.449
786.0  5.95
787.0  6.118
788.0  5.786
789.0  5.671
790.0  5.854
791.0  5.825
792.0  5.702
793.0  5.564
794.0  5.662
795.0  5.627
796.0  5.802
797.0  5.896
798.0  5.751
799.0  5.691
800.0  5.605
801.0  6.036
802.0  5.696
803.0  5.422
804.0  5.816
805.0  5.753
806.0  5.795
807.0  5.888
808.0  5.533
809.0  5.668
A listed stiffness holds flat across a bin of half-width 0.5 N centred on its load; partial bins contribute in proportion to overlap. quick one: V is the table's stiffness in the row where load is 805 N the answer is 5.753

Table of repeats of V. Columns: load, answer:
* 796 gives 5.802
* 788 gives 5.786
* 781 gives 5.85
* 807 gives 5.888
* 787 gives 6.118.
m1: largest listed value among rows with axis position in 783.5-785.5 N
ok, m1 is 5.774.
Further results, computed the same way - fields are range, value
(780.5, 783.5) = 5.85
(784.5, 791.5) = 6.118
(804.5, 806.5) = 5.795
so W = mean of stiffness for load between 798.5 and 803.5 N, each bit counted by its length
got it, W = 5.69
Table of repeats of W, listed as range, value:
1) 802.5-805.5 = 5.66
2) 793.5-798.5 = 5.75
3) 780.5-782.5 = 5.85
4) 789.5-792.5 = 5.79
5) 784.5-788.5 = 5.83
